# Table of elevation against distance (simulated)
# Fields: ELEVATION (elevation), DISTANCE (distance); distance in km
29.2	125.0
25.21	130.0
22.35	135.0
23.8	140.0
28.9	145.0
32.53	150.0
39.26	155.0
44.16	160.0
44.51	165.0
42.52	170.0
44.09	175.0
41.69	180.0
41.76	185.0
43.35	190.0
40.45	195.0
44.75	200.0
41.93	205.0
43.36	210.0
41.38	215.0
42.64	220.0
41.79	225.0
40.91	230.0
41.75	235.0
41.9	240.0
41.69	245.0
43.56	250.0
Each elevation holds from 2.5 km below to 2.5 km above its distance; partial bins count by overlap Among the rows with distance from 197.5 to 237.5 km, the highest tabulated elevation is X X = 44.75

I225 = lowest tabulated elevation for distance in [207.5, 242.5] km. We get 40.91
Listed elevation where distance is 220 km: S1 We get 42.64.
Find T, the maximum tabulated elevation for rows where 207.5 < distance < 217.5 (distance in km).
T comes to 43.36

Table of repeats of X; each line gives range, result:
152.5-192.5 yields 44.51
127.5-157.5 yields 39.26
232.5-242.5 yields 41.9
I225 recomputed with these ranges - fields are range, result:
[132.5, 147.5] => 22.35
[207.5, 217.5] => 41.38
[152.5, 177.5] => 39.26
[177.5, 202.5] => 40.45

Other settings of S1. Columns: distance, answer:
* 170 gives 42.52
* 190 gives 43.35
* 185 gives 41.76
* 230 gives 40.91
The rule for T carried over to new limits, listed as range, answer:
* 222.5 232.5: 41.79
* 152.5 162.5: 44.16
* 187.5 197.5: 43.35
